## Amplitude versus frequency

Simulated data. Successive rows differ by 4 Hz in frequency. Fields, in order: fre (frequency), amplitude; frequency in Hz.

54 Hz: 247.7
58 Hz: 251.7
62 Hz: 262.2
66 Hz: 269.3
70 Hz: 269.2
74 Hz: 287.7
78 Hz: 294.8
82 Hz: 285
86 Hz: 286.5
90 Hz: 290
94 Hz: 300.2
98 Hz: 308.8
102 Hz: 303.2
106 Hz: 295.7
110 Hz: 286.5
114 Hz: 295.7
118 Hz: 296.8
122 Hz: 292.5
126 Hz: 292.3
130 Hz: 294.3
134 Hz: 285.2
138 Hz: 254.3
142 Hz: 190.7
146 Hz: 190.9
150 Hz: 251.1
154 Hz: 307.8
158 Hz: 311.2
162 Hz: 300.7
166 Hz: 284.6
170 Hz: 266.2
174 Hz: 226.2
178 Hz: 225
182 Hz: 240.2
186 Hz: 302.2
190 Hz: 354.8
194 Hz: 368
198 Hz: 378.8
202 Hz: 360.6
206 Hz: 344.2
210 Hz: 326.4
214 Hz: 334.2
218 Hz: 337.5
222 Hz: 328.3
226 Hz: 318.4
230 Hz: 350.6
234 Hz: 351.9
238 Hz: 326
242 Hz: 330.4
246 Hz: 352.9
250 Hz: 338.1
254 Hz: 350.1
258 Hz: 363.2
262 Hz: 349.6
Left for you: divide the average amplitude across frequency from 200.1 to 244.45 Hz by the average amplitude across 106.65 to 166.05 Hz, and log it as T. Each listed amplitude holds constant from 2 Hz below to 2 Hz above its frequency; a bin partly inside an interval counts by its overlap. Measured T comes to 1.22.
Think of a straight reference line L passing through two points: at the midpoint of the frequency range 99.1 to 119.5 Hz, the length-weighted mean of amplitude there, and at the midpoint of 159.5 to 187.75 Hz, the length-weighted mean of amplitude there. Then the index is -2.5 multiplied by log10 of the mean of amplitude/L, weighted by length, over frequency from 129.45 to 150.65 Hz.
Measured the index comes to 0.17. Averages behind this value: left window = 296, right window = 264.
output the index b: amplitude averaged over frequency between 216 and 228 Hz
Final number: 328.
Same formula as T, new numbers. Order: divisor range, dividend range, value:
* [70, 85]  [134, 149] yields 0.78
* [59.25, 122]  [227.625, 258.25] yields 1.19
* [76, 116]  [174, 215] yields 1.08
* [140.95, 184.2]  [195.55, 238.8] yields 1.34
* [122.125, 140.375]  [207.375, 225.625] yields 1.18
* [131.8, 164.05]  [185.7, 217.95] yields 1.33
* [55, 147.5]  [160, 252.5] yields 1.15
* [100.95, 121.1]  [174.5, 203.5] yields 1.06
